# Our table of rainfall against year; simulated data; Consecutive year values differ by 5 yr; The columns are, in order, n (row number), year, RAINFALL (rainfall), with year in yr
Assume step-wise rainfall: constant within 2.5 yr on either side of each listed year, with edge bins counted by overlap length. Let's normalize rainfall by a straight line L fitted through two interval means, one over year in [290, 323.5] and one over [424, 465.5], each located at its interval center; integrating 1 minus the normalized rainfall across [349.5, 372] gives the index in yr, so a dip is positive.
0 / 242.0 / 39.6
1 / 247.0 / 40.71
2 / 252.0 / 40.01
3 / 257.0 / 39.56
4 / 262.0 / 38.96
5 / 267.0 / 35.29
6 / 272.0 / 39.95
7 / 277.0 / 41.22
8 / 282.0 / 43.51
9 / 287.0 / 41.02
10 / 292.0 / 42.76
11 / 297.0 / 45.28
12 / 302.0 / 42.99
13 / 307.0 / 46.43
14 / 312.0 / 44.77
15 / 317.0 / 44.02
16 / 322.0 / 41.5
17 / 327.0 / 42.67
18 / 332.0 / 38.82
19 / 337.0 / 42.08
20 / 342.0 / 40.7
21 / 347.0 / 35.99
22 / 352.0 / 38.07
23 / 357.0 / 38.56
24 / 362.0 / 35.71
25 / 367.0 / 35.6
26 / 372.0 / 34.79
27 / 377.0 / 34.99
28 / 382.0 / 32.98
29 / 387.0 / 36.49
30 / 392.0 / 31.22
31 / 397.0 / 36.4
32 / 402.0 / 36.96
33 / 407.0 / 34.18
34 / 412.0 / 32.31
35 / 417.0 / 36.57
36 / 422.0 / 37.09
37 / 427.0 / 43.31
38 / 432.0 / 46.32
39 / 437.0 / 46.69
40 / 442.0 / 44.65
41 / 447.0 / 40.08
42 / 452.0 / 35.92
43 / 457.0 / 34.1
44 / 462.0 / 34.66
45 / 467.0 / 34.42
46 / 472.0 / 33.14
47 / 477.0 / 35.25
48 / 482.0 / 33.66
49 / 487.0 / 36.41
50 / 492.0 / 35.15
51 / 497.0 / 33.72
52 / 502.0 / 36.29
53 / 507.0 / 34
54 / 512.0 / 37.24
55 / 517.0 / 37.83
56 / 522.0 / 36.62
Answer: 3.1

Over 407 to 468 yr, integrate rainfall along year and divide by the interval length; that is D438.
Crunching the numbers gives 38.8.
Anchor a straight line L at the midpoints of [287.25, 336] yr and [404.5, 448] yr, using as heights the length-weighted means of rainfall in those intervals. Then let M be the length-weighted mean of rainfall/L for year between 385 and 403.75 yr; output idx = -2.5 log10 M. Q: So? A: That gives 0.17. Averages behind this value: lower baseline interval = 43.1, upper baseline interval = 40.1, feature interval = 35.2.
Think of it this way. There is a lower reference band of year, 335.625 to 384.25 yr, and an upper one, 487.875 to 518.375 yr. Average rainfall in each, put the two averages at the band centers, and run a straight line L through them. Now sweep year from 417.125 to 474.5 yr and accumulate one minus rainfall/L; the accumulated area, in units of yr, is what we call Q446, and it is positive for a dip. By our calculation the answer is -4.6 yr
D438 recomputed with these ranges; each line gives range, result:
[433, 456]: 41.6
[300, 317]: 44.7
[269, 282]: 40.9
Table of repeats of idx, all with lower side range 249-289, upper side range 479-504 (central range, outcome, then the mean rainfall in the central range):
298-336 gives -0.111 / 43.1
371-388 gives 0.085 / 34.7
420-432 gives -0.143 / 41.6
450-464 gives 0.028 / 34.9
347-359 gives 0.008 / 37.8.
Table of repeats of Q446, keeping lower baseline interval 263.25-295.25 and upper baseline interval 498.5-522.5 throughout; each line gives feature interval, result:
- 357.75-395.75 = 3.95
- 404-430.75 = 0.62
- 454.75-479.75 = 1.87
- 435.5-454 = -2.07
